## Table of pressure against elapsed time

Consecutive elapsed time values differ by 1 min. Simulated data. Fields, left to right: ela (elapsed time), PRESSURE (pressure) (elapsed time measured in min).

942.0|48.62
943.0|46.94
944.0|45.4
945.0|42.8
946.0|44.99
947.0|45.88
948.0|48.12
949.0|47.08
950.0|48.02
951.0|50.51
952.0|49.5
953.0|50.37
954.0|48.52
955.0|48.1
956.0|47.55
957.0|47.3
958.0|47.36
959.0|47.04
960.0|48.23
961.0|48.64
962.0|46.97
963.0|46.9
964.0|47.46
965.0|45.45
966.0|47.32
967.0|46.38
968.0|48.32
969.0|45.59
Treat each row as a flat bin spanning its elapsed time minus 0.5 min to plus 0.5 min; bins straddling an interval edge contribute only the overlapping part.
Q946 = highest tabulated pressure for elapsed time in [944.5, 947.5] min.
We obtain 45.88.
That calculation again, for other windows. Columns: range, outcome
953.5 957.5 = 48.52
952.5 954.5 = 50.37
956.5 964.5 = 48.64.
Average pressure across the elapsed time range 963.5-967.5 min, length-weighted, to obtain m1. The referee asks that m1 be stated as 46.7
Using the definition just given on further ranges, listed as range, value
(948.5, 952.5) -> 48.8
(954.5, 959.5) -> 47.5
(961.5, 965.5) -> 46.7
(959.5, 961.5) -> 48.4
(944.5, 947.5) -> 44.6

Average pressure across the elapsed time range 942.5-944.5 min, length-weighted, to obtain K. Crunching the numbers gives 46.2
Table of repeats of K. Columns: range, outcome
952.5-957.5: 48.4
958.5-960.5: 47.6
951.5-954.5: 49.5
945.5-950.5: 46.8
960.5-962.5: 47.8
